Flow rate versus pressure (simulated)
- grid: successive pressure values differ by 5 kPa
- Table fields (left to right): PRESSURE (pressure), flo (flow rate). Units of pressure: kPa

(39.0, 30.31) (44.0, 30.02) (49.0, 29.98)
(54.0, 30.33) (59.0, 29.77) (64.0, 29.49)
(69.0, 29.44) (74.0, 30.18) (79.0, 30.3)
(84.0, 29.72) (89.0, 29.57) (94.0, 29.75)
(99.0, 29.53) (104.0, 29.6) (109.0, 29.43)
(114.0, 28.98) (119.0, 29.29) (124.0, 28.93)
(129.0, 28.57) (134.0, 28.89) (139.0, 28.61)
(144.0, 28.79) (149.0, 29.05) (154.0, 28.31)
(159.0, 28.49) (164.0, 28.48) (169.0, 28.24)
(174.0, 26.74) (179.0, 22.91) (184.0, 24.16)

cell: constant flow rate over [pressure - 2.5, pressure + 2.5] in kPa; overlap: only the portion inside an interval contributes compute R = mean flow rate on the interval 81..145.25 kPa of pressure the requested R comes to 29.2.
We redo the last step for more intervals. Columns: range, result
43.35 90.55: 29.9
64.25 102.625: 29.8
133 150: 28.8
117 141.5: 28.8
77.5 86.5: 30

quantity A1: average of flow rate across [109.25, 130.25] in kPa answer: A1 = 29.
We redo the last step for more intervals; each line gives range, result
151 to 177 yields 28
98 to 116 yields 29.4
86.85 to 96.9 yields 29.7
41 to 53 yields 30.1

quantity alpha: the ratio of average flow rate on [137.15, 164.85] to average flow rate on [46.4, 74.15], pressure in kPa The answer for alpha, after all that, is 1.0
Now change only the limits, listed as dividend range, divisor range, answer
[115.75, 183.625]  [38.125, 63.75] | 0.93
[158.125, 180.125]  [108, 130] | 0.93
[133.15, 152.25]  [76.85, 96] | 0.97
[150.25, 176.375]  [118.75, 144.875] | 0.98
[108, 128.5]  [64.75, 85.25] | 0.97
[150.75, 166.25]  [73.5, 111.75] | 0.96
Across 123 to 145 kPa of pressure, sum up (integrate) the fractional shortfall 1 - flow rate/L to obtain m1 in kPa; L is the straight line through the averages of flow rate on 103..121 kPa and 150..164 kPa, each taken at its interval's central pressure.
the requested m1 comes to 0.1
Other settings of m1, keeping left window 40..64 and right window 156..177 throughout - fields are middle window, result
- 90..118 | -0.4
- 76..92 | -0.3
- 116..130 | -0.1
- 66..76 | 0.0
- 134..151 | -0.3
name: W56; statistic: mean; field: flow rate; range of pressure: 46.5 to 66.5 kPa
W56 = 29.9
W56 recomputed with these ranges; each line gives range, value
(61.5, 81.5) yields 29.9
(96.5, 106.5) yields 29.6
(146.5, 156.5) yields 28.7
